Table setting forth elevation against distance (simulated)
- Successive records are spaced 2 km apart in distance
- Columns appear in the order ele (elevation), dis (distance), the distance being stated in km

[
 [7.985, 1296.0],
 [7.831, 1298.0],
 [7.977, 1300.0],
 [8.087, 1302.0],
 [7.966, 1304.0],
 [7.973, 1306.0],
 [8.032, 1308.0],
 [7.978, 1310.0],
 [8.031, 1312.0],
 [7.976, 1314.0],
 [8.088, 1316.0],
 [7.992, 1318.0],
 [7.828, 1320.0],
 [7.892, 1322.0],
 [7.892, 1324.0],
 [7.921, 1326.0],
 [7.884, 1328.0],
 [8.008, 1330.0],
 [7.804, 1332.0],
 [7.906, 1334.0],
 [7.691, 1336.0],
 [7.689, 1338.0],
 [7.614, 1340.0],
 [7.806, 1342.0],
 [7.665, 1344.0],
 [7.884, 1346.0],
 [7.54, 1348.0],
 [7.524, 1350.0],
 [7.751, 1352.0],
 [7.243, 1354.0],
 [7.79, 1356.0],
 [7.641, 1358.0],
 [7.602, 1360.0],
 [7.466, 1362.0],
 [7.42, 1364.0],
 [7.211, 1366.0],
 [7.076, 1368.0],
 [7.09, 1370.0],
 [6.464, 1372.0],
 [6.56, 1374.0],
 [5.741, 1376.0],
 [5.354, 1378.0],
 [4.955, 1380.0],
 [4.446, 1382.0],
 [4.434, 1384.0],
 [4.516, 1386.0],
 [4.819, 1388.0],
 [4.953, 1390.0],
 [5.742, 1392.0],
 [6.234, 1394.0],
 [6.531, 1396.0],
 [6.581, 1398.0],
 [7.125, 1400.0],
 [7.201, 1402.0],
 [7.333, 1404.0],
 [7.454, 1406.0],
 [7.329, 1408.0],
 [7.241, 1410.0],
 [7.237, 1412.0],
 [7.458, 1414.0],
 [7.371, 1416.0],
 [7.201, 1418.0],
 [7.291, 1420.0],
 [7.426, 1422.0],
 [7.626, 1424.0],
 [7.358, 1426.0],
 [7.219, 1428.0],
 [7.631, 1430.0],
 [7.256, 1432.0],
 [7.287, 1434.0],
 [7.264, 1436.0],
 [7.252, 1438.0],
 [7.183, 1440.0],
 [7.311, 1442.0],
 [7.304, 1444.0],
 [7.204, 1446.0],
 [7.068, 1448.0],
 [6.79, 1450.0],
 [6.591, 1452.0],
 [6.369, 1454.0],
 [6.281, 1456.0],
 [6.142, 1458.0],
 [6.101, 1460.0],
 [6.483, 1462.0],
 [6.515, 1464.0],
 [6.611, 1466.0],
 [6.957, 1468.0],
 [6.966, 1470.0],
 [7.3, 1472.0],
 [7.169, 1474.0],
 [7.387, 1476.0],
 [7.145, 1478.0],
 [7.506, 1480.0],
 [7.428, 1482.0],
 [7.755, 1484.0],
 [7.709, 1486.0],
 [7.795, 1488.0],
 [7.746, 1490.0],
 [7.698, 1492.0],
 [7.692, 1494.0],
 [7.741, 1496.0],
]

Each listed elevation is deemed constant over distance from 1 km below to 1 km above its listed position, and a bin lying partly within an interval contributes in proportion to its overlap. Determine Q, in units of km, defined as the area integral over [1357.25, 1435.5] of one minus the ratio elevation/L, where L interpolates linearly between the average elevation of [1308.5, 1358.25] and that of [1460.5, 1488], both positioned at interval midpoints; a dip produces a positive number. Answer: 8.5 km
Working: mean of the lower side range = 7.81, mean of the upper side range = 7.15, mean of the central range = 6.69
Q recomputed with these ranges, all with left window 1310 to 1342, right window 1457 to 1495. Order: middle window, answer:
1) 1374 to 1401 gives 7.3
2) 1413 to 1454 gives 0.8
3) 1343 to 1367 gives 0.6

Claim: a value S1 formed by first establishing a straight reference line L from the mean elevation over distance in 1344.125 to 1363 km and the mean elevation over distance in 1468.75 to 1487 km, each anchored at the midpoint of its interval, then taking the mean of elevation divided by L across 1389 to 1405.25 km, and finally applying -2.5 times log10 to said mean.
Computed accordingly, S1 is 0.16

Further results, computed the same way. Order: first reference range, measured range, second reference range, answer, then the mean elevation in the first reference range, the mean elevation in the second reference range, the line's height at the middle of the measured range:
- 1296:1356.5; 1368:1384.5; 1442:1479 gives 0.283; 7.84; 6.81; 7.46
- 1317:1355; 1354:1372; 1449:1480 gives 0.029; 7.76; 6.75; 7.55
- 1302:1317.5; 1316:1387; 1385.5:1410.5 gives 0.022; 8.01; 6.41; 7.25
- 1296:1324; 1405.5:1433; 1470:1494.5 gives 0.045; 7.97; 7.5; 7.67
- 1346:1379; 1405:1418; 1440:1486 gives -0.046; 7.12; 6.95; 7.03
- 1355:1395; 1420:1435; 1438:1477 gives -0.124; 6.18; 6.84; 6.6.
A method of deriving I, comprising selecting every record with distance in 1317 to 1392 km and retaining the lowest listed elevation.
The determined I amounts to 4.434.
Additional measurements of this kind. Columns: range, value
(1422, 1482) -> 6.101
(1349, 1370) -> 7.076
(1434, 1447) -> 7.183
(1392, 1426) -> 5.742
